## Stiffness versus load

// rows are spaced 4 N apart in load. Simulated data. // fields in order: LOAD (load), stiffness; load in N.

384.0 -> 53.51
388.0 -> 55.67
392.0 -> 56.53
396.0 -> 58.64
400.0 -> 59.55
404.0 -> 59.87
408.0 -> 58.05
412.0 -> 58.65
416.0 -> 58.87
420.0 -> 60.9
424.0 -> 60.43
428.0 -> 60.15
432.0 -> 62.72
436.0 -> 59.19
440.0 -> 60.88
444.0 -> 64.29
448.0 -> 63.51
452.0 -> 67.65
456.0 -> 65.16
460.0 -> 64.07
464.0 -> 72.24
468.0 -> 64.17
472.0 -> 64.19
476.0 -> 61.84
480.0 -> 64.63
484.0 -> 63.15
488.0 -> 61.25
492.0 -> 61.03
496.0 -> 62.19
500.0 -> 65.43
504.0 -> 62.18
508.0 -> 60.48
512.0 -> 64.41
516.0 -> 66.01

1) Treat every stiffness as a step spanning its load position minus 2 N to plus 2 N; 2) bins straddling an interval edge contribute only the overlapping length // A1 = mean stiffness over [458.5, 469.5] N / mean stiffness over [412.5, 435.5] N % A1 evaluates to 1.11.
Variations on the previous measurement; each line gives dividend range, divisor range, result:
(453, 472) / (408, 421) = 1.12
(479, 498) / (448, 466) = 0.93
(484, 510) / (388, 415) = 1.07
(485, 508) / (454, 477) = 0.95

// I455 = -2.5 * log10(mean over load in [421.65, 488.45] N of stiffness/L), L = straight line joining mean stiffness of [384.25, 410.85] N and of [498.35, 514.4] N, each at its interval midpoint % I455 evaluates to -0.05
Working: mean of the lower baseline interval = 57.8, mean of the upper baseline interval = 63.1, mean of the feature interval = 63.5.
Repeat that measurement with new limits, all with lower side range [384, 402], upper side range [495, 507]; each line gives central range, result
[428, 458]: -0.057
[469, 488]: -0.024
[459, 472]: -0.093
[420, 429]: -0.028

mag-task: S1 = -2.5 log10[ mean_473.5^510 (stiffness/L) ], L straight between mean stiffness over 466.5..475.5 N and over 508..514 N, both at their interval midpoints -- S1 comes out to 0.016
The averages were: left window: 63.8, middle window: 62.5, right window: 63.1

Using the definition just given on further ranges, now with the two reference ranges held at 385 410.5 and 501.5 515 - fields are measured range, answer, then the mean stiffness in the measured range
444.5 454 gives -0.091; 65.4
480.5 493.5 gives -0.006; 62.2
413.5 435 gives -0.026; 60.5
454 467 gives -0.107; 66.9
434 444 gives -0.021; 60.9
